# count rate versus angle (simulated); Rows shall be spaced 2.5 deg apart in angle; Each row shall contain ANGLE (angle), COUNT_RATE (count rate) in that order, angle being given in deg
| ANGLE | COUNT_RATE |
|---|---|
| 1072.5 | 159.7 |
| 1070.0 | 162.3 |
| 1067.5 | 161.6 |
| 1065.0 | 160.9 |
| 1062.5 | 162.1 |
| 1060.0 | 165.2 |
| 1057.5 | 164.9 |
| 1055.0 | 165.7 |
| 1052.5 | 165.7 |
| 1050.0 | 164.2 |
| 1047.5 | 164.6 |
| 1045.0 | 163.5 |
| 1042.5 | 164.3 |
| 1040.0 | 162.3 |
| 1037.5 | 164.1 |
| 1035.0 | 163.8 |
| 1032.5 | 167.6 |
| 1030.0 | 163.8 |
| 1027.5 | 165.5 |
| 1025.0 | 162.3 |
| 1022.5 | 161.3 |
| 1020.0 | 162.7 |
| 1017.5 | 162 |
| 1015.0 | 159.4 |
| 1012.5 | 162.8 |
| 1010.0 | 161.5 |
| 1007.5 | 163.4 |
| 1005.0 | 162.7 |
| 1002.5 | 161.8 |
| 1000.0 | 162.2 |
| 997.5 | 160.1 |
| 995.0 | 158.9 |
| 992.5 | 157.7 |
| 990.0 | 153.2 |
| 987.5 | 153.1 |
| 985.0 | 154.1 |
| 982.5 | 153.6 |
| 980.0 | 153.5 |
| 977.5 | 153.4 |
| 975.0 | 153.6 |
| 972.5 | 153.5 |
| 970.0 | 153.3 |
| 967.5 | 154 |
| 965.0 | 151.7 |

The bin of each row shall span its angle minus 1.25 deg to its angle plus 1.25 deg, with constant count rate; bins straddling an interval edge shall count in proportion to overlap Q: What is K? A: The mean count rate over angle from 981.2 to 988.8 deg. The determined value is 154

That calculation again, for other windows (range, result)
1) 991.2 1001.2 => 160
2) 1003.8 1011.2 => 163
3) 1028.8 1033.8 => 166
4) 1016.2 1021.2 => 162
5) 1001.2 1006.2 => 162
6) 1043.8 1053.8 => 165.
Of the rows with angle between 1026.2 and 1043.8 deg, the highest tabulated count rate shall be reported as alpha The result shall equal 167.6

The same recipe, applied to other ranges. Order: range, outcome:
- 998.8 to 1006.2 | 162.7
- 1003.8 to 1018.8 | 163.4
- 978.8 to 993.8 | 157.7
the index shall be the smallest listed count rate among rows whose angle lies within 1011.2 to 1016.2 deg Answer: 159.4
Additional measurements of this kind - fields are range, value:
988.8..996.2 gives 153.2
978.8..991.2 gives 153.1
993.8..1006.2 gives 158.9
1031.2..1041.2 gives 162.3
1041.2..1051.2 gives 163.5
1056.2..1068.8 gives 160.9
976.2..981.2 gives 153.4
